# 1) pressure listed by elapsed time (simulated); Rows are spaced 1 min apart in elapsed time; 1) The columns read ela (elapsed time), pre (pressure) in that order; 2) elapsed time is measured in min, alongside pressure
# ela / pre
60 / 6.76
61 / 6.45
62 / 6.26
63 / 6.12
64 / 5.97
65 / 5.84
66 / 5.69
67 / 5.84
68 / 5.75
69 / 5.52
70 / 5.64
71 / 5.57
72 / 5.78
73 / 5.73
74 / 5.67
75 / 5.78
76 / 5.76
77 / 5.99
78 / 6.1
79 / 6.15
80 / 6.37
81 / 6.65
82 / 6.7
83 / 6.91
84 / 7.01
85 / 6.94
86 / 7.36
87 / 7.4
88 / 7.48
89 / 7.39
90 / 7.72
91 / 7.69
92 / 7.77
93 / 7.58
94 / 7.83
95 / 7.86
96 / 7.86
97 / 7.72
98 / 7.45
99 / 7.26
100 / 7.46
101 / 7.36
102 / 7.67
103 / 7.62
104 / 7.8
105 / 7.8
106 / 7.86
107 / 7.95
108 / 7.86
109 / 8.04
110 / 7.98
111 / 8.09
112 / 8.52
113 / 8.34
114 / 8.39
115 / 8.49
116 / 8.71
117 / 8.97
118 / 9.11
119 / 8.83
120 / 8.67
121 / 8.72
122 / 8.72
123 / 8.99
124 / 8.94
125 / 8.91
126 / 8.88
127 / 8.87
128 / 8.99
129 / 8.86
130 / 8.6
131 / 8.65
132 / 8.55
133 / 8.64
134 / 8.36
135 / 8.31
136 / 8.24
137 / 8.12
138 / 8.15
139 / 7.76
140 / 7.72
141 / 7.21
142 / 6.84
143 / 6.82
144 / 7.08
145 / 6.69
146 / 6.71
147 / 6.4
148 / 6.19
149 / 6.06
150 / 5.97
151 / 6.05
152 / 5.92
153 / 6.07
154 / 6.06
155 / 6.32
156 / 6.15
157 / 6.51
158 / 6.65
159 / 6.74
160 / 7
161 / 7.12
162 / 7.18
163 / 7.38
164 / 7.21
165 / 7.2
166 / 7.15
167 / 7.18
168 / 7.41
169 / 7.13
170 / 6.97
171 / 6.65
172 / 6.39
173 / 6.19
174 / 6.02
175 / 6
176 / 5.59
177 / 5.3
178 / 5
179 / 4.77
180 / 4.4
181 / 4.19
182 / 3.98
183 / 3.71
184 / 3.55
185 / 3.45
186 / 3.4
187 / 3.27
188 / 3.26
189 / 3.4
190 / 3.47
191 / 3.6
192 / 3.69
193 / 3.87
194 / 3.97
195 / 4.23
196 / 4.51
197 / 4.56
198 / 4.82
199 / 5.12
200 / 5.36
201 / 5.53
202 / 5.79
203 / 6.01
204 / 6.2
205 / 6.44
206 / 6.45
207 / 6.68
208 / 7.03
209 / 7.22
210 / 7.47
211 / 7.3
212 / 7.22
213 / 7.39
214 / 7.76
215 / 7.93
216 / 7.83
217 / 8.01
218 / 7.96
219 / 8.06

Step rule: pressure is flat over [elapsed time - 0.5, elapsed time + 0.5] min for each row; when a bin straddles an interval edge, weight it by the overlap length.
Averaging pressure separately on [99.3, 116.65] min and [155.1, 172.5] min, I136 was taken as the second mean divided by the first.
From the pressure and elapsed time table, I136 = 0.87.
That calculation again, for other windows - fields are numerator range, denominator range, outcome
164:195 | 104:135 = 0.59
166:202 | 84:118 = 0.63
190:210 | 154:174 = 0.78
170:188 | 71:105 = 0.69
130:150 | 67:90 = 1.18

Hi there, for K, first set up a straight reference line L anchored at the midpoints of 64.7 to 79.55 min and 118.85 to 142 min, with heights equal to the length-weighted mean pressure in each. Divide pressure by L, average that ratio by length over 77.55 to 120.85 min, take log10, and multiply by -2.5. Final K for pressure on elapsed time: -0.10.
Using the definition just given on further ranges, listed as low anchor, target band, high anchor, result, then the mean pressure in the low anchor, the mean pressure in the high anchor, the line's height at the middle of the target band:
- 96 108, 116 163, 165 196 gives -0.19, 7.65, 4.94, 6.35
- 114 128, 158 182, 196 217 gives 0.19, 8.82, 6.49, 7.49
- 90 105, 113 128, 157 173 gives -0.18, 7.65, 6.98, 7.42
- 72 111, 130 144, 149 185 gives -0.22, 7.19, 6.05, 6.5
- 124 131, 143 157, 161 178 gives 0.21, 8.84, 6.65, 7.67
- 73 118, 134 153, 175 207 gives -0.17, 7.44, 4.6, 6.01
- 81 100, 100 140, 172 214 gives -0.23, 7.42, 5.15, 6.77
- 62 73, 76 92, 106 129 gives -0.03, 5.79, 8.58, 6.71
